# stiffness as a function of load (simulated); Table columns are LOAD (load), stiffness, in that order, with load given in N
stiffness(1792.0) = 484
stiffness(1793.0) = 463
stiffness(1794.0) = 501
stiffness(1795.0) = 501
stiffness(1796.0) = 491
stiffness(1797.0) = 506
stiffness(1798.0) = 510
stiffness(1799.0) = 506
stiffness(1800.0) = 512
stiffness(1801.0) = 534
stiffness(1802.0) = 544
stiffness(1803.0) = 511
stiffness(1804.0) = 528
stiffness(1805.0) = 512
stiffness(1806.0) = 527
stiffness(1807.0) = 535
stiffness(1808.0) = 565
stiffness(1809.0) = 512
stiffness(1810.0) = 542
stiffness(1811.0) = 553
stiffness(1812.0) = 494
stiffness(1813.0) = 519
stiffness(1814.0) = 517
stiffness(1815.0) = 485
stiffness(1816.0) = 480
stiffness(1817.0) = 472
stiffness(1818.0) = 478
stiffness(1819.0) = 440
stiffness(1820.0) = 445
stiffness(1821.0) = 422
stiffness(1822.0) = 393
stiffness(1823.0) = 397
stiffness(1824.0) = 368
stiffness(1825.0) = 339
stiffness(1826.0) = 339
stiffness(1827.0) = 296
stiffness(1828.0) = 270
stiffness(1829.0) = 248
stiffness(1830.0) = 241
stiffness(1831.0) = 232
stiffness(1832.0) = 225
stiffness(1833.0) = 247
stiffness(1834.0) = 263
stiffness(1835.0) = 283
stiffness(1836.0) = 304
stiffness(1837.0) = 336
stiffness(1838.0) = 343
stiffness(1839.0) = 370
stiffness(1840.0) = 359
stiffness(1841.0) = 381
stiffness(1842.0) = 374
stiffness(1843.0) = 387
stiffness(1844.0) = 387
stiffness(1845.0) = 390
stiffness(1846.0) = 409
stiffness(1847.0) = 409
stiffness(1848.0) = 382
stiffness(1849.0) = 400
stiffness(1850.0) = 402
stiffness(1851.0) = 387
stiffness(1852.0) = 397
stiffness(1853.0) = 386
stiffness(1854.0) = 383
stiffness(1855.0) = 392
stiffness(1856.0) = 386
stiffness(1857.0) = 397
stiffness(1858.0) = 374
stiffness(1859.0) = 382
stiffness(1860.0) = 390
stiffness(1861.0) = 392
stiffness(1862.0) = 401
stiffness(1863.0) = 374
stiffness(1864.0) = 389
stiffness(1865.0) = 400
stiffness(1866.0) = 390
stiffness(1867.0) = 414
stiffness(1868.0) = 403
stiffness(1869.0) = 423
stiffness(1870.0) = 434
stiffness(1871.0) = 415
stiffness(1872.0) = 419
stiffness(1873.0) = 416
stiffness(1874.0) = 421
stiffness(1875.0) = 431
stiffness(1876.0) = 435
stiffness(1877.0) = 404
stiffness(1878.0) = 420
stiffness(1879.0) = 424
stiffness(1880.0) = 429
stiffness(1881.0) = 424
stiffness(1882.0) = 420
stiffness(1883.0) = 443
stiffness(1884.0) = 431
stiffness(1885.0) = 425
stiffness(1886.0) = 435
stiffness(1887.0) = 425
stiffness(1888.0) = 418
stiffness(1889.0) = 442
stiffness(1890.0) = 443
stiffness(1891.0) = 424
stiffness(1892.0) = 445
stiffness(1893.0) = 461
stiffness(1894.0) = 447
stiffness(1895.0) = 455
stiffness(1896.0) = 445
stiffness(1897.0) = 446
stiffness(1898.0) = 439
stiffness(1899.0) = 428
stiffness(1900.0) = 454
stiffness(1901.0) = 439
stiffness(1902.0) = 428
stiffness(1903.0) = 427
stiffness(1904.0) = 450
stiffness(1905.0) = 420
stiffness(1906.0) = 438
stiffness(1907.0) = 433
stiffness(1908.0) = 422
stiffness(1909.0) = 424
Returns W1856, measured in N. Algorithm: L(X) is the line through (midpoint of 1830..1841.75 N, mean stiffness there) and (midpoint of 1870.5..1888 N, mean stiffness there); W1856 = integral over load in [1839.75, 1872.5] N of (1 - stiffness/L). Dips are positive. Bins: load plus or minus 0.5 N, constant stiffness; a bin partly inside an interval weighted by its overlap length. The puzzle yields -3.3 N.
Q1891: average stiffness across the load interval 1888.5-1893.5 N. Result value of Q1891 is 443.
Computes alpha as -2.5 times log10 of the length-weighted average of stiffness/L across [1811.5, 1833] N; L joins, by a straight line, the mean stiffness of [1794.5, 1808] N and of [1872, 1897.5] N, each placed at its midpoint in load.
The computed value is 0.29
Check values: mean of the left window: 518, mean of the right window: 432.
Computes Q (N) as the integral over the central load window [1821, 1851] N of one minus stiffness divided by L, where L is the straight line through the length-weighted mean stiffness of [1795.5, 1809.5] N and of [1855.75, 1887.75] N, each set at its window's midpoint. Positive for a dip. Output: 8.2 N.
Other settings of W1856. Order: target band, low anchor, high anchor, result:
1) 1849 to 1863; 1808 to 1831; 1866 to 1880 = 0.99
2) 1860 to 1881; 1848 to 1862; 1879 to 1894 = 0.00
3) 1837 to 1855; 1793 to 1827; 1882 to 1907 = 3.06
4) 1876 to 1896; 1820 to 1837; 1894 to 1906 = -0.91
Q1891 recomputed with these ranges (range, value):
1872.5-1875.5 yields 423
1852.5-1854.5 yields 384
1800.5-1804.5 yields 529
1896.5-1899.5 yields 438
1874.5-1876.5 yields 433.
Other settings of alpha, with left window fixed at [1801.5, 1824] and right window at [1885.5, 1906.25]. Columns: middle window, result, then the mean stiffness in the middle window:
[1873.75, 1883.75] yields 0.06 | 425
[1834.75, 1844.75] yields 0.31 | 355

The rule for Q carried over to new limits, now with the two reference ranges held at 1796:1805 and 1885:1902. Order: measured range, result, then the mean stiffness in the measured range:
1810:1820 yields 0.23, 493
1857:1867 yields 1.63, 390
